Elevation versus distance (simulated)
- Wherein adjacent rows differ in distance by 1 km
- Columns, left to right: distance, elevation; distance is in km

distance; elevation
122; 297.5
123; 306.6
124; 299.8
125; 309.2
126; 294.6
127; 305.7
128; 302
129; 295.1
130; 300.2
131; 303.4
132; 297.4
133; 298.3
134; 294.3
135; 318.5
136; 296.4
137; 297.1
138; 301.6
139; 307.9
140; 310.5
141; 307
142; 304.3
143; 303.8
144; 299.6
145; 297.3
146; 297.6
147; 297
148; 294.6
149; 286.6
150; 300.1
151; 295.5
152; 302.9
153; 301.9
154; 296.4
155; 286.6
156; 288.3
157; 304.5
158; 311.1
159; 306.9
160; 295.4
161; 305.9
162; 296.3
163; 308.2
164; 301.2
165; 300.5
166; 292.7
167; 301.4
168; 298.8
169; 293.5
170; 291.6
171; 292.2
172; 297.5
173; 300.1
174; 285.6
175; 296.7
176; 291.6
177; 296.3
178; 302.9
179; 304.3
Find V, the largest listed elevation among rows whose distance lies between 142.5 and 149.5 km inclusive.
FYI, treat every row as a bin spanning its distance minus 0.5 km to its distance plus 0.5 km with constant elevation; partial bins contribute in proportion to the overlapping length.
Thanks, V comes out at 303.8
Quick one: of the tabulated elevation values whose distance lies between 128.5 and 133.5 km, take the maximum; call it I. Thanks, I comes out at 303.4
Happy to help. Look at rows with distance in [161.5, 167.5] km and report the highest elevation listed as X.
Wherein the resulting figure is 308.2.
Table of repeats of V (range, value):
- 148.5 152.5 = 302.9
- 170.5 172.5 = 297.5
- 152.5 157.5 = 304.5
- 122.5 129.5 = 309.2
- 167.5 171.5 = 298.8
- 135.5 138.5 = 301.6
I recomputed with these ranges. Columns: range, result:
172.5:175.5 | 300.1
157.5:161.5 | 311.1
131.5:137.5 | 318.5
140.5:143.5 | 307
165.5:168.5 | 301.4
